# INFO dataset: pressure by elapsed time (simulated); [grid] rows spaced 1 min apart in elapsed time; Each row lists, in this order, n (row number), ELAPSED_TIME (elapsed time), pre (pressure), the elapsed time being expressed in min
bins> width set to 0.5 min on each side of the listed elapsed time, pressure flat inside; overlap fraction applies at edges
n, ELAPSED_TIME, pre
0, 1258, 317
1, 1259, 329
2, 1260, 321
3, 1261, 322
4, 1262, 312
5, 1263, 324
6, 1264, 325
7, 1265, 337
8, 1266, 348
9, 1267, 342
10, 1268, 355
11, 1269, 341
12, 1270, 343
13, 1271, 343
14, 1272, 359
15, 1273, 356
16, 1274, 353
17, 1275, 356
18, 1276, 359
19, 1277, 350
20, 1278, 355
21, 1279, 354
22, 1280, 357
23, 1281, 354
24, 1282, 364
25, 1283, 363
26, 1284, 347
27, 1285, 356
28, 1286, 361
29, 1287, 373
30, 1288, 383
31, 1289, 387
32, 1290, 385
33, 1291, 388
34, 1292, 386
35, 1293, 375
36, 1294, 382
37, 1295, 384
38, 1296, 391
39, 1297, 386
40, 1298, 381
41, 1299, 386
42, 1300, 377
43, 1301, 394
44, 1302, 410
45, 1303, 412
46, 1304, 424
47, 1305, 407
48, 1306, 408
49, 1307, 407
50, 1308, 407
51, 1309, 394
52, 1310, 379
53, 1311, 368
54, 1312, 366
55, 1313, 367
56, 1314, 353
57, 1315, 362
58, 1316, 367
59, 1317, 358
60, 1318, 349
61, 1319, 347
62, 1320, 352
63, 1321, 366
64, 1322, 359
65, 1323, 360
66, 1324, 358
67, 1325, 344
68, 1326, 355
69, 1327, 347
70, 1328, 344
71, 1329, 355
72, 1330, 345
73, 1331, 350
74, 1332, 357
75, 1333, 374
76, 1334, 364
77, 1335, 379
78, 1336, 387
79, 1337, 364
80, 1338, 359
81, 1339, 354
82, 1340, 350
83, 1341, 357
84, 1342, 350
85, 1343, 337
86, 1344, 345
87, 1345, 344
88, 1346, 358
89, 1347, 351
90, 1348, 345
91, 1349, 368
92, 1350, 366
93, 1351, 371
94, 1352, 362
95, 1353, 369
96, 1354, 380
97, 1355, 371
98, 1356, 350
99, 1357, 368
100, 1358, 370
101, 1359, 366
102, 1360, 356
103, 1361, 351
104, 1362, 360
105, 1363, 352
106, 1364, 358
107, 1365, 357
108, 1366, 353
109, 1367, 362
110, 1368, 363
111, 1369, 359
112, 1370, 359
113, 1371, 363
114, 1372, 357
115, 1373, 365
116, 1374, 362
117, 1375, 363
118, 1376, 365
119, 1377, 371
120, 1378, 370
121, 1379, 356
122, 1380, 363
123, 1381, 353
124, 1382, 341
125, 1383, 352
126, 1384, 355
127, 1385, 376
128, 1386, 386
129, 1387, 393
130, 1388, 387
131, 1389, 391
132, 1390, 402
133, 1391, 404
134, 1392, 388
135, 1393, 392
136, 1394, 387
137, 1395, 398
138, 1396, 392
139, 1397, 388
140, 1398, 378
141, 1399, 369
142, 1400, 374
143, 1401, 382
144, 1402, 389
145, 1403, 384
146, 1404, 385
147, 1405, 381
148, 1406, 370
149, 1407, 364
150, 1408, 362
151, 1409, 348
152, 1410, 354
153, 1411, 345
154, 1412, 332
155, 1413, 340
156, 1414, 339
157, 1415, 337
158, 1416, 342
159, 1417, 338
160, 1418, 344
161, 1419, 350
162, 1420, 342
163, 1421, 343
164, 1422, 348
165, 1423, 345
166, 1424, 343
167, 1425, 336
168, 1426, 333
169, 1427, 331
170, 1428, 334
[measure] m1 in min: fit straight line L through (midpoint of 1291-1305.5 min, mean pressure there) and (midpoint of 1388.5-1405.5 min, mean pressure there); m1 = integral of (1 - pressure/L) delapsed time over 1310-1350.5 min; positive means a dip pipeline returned 3.5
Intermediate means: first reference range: 392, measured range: 357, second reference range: 387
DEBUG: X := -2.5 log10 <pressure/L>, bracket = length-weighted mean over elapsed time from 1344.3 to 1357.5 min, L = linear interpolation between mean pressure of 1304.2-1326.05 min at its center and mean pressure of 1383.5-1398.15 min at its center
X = 0.05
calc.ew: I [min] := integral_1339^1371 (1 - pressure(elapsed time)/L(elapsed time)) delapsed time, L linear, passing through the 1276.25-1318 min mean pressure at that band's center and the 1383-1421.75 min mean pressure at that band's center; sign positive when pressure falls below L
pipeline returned 1.2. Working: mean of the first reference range 378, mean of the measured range 358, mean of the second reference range 369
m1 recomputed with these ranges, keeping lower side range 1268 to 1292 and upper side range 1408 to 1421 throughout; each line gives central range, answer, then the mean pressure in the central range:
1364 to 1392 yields -1.6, 368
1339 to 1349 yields 0.1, 350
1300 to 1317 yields -1.5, 388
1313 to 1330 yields 0.0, 355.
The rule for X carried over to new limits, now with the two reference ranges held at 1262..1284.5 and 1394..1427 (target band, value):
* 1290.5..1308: -0.13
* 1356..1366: -0.01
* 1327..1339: -0.02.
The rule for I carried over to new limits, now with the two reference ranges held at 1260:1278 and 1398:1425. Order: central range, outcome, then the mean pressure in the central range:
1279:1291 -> -0.8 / 367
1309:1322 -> -0.6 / 362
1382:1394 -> -1.0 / 382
